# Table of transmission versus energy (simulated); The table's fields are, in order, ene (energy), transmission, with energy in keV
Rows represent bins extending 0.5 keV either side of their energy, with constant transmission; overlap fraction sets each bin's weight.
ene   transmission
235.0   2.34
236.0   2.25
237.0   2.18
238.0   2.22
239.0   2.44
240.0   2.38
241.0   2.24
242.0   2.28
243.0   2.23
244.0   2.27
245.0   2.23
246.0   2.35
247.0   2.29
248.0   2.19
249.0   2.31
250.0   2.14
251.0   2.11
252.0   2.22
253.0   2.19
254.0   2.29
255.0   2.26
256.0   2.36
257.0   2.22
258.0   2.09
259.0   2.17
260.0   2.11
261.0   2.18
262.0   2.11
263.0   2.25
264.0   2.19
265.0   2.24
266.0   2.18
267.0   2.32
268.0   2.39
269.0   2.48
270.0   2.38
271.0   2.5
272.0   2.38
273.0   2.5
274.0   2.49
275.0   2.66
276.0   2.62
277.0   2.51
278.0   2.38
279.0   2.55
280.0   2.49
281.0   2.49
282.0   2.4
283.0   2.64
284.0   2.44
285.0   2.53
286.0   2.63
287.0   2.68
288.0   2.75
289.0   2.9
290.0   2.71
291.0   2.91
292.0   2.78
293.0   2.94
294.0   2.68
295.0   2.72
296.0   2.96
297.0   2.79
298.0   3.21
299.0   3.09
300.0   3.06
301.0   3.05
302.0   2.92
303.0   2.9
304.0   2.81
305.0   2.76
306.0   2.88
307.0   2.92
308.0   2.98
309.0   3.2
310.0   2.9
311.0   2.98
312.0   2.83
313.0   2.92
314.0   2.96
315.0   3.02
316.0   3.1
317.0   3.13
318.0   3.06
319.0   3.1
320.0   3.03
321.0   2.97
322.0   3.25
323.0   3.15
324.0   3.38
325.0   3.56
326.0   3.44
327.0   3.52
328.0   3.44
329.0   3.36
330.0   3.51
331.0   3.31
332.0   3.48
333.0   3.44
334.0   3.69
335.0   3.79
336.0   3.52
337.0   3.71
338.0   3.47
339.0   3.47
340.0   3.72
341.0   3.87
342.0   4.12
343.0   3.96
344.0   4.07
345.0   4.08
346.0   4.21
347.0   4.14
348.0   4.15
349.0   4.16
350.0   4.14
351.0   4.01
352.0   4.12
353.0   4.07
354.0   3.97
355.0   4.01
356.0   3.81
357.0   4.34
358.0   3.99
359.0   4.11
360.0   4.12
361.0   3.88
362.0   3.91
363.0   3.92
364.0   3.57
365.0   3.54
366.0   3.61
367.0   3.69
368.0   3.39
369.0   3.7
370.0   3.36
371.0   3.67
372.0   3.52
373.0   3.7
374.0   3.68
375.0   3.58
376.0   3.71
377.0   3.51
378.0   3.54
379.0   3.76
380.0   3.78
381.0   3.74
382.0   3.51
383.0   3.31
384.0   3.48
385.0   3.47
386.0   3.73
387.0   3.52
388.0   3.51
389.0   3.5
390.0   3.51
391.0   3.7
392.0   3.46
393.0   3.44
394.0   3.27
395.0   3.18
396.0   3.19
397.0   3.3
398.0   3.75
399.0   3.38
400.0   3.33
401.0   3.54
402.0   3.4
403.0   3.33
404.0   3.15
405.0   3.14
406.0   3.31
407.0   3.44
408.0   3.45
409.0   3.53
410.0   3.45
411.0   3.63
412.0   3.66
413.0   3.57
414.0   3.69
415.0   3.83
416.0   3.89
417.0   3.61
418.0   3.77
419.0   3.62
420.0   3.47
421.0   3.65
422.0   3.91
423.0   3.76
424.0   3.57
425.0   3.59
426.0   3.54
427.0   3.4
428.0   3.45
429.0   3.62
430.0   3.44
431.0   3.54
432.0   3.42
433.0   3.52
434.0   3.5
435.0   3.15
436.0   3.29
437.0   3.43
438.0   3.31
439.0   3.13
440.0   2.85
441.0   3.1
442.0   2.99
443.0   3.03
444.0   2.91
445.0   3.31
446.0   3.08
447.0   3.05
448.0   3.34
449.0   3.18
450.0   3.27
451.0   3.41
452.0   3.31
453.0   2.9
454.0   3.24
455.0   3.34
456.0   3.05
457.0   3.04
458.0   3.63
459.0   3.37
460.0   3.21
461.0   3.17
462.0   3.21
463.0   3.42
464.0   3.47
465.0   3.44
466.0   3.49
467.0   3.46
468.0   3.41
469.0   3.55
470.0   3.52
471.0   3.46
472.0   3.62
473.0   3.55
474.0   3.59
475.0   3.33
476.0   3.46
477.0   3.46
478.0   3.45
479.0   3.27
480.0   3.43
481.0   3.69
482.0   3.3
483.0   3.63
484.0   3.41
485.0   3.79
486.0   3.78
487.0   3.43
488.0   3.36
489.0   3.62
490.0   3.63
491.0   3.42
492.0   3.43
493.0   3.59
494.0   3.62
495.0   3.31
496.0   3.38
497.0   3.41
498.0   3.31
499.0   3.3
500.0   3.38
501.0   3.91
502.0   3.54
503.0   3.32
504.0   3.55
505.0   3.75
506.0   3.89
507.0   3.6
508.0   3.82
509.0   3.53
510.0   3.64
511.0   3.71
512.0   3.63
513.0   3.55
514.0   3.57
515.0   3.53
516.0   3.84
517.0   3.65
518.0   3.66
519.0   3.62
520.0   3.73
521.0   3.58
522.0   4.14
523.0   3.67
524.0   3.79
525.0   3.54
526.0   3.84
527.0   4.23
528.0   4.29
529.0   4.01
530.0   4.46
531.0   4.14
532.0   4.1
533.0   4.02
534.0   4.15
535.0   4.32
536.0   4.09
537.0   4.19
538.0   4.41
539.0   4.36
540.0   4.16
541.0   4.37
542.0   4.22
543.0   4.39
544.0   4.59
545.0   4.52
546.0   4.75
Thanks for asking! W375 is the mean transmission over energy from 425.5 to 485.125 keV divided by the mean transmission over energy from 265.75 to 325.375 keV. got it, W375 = 1.2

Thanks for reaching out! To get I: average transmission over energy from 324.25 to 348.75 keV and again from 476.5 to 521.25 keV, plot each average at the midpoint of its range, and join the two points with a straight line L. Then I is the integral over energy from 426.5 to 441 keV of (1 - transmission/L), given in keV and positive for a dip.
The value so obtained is 1.07 keV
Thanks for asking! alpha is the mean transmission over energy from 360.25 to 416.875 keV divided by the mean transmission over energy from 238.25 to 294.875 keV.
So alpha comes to 1.47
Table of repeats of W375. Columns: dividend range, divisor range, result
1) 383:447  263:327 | 1.23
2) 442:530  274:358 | 1.08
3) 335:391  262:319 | 1.39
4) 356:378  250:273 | 1.65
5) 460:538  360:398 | 1.02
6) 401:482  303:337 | 1.06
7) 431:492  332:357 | 0.86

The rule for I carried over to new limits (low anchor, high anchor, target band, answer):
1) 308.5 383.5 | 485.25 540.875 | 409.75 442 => 1.5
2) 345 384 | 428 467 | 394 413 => 0.8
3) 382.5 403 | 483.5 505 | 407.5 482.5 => 1.4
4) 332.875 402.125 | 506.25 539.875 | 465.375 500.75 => 3.3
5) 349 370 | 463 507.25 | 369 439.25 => 4.5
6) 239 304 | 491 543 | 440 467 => 1.8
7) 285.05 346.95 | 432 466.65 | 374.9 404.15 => -2.4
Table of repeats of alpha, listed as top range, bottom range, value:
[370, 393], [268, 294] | 1.38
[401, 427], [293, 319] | 1.20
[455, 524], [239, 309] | 1.40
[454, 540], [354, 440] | 1.02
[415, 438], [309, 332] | 1.12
